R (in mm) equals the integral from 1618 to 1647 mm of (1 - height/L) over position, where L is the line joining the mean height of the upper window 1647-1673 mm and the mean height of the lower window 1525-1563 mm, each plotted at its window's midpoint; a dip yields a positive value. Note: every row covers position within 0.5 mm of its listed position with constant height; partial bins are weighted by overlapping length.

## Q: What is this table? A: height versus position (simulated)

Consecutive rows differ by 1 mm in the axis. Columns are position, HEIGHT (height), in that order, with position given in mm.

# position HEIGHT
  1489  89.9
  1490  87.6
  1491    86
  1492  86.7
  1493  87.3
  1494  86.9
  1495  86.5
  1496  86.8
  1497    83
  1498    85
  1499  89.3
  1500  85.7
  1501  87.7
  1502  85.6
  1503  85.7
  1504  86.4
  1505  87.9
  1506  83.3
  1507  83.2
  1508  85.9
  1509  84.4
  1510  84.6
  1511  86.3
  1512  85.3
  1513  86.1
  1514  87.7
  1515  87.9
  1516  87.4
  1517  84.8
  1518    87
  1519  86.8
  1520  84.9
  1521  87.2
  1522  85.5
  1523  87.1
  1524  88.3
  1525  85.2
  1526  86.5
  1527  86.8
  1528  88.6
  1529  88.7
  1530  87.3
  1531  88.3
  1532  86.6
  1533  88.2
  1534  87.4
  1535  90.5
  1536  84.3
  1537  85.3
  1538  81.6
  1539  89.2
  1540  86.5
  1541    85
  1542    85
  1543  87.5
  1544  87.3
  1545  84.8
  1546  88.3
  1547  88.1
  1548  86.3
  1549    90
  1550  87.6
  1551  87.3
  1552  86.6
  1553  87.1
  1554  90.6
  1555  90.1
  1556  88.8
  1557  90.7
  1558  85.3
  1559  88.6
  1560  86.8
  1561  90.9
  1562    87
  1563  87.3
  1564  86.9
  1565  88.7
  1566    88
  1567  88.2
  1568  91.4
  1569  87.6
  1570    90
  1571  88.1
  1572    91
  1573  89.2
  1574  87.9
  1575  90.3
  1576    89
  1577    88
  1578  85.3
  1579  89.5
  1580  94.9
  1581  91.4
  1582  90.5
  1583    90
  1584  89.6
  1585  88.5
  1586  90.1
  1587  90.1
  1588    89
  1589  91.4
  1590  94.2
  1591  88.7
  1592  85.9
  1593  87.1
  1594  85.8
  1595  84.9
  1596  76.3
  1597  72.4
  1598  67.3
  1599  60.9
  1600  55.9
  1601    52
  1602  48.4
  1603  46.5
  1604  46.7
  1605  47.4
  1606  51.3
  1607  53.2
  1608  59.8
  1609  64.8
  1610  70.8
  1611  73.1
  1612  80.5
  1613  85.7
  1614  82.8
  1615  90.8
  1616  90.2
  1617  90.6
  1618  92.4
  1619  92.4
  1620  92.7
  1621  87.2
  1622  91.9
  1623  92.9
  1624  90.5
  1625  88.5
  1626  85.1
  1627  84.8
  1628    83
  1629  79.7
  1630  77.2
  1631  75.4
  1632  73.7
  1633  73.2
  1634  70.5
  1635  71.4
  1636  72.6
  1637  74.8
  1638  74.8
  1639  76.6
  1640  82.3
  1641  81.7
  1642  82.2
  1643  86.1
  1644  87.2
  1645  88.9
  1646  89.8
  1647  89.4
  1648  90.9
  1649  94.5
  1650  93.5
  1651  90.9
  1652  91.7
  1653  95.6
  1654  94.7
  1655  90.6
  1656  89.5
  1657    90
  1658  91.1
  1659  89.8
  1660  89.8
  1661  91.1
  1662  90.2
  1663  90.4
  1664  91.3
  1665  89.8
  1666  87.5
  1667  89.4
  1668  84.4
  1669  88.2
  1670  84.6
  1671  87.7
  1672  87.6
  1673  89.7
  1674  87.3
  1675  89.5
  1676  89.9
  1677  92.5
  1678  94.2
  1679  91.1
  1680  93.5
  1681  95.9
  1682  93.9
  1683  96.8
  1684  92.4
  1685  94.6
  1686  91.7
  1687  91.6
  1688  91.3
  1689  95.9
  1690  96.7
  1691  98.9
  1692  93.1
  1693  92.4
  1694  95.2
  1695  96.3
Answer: 2.2 mm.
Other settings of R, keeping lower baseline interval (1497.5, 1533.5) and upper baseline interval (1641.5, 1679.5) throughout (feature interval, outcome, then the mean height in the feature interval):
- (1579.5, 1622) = 5.06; 77.9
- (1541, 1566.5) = -0.12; 87.8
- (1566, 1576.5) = -0.17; 89.2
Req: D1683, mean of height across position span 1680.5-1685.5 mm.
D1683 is 94.7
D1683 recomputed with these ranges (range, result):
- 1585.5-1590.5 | 91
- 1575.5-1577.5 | 88.5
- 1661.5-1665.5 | 90.4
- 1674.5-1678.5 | 91.5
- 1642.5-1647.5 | 88.3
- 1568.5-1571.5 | 88.6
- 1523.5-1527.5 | 86.7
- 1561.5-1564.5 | 87.1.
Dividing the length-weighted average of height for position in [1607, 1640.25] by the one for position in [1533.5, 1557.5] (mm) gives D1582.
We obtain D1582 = 0.9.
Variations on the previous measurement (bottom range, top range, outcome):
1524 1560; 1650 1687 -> 1.04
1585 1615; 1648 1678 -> 1.25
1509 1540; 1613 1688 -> 1.01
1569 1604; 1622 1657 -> 1.03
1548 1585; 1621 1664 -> 0.96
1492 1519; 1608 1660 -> 0.98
